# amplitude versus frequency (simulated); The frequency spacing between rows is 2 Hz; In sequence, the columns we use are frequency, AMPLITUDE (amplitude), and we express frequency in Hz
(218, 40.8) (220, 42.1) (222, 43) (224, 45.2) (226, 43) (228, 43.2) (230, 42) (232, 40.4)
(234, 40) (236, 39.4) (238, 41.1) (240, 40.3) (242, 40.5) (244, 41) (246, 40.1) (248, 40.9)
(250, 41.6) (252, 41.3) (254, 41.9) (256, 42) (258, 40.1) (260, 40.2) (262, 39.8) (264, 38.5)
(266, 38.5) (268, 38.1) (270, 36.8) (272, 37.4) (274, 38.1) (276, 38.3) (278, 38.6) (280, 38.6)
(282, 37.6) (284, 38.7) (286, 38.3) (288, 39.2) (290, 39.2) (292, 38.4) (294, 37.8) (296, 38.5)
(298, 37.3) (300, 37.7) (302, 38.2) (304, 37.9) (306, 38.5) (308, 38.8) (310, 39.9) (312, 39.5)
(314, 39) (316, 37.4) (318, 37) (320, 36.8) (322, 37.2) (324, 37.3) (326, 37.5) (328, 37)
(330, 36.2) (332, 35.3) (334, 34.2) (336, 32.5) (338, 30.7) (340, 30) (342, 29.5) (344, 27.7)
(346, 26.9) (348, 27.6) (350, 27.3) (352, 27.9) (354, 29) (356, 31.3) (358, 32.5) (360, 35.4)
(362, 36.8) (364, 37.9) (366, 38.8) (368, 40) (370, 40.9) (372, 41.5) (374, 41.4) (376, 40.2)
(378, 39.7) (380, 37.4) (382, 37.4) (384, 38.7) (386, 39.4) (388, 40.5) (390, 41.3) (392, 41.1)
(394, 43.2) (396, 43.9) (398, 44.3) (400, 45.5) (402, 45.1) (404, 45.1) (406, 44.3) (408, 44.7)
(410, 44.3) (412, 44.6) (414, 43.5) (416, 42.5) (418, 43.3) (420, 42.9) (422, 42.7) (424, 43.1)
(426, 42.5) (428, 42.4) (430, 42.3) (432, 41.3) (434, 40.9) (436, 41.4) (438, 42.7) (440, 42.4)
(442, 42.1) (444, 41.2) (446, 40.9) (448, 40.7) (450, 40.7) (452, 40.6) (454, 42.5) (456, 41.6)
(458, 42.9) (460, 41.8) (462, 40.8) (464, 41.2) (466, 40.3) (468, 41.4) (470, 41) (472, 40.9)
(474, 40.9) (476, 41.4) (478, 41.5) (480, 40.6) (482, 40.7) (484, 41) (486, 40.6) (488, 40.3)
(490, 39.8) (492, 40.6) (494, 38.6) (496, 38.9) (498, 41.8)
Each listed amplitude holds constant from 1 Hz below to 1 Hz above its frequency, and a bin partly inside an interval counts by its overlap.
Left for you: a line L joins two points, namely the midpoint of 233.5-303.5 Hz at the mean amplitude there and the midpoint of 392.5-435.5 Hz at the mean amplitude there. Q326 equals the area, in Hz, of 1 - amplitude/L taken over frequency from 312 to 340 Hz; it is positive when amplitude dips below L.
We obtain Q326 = 3.4 Hz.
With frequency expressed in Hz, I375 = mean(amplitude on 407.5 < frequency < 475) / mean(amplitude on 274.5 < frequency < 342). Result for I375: 1.13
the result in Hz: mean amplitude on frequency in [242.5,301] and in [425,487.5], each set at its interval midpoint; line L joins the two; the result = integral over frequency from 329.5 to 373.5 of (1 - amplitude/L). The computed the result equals 7.55 Hz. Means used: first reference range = 39.1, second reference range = 41.4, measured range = 33.2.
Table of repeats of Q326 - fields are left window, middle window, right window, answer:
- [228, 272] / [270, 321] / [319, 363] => -2.6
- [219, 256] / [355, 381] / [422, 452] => 2.3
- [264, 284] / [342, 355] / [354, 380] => 3.4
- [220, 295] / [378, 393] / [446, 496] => 0.4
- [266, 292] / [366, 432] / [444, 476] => -3.1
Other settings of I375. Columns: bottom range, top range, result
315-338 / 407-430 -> 1.20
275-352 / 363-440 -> 1.17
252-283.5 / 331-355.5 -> 0.77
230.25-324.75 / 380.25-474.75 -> 1.08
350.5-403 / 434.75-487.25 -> 1.06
